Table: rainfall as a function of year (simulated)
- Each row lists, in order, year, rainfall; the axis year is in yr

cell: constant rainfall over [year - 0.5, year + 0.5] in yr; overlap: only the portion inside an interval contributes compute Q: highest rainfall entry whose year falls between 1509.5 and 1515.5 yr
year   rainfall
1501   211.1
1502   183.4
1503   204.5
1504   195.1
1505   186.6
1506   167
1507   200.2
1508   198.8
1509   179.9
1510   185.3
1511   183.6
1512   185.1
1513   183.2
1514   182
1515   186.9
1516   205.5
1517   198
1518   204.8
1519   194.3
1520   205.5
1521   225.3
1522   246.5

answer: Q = 186.9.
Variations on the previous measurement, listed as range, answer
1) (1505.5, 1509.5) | 200.2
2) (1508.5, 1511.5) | 185.3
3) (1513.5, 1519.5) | 205.5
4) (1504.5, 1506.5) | 186.6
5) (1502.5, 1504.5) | 204.5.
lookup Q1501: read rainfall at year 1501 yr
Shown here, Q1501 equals 211.1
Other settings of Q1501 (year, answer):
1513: 183.2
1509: 179.9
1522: 246.5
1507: 200.2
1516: 205.5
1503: 204.5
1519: 194.3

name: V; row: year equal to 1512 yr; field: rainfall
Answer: 185.1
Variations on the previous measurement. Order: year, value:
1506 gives 167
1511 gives 183.6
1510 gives 185.3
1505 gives 186.6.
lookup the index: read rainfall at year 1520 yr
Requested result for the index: 205.5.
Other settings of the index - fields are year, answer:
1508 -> 198.8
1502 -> 183.4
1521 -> 225.3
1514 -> 182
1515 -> 186.9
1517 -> 198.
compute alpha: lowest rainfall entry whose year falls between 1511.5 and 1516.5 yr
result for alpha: 182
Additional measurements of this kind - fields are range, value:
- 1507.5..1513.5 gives 179.9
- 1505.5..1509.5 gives 167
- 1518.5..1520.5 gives 194.3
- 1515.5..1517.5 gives 198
